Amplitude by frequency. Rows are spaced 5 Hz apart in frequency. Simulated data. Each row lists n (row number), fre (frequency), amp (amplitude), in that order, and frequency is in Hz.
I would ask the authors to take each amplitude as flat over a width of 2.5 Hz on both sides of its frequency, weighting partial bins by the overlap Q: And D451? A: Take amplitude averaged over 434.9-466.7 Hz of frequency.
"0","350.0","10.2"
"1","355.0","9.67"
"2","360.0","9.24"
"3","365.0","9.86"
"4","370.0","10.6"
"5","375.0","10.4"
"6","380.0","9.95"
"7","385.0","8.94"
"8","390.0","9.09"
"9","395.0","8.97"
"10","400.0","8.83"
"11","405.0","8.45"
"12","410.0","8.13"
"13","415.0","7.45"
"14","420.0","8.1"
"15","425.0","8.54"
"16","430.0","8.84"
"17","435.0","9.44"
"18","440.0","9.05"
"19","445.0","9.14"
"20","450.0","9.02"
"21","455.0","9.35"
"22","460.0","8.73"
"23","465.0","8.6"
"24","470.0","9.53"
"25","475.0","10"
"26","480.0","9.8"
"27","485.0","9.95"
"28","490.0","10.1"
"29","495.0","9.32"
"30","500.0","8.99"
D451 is 9.03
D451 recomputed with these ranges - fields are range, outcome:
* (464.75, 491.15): 9.73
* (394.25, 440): 8.54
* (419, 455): 8.94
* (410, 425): 7.96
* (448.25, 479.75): 9.25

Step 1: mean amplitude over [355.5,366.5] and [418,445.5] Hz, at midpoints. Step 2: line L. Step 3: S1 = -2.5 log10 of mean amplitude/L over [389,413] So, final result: 0.06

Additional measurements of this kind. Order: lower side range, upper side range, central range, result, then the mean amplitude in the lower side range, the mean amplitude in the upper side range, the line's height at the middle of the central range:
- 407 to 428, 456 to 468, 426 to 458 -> -0.079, 8.08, 8.79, 8.47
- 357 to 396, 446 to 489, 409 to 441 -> 0.122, 9.66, 9.39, 9.51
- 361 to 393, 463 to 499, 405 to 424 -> 0.208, 9.77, 9.6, 9.71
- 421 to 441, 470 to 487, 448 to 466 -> 0.056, 8.9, 9.86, 9.42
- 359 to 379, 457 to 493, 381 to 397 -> 0.101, 10.1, 9.52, 9.97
